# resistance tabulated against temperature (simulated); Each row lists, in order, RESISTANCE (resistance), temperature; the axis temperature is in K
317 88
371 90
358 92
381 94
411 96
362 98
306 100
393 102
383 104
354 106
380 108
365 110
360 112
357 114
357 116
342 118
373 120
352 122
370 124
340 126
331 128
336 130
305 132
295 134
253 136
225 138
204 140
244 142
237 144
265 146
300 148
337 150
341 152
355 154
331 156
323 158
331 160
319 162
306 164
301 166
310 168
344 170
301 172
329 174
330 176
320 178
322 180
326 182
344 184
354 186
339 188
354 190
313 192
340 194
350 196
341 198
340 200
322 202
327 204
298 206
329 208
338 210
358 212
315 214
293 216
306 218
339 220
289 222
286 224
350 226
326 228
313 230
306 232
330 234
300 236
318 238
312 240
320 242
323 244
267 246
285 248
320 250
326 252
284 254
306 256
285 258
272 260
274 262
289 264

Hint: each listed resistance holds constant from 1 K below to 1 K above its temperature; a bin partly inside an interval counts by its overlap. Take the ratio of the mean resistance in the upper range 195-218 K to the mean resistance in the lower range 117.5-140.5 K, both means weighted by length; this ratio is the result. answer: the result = 1.05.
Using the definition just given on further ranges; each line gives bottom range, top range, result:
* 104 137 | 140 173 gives 0.89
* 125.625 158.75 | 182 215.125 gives 1.14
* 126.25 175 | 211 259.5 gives 1.03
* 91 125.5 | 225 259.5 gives 0.85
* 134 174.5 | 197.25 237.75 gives 1.08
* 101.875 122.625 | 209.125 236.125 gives 0.87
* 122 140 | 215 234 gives 1.03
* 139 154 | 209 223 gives 1.14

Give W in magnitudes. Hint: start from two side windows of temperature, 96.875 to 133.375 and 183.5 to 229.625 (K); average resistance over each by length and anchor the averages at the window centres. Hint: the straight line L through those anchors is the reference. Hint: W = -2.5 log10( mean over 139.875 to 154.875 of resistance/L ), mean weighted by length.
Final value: 0.19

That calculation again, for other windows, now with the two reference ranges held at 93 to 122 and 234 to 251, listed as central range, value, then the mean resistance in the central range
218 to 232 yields -0.003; 316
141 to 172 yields 0.115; 309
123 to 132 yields 0.053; 340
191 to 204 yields -0.024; 334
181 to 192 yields -0.030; 341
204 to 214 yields -0.024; 329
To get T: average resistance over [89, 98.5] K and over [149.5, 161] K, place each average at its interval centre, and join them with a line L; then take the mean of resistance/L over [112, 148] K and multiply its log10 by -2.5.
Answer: 0.16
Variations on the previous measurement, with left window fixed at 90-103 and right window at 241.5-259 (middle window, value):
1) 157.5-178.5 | 0.059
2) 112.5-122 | 0.008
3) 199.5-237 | -0.012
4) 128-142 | 0.279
